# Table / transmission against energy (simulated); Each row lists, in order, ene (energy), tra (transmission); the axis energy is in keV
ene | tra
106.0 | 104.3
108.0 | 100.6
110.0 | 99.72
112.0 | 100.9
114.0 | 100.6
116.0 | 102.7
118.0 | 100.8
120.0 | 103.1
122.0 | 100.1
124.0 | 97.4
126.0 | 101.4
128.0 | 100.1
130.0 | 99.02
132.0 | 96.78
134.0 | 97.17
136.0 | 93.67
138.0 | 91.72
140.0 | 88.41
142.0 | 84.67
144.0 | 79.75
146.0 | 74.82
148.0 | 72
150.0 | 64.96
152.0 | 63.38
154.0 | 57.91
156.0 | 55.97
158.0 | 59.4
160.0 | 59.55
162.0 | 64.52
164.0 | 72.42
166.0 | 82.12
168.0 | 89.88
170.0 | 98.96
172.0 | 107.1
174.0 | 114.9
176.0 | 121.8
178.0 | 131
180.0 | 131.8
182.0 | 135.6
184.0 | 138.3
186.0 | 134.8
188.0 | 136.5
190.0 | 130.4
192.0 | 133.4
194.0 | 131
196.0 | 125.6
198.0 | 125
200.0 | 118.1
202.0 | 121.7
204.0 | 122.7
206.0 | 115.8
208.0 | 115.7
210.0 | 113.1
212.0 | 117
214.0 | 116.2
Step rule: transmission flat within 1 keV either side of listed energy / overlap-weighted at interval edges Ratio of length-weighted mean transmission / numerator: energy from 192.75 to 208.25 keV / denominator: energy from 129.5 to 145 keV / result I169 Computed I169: 1.34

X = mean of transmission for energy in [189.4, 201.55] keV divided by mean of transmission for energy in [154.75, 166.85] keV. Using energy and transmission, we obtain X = 1.9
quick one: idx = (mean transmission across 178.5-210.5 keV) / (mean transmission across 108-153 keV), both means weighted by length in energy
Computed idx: 1.4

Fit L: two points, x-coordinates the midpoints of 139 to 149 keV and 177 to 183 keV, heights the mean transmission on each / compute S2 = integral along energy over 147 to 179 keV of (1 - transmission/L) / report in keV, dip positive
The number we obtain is 8.0 keV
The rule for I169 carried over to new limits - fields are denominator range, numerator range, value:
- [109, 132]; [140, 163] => 0.68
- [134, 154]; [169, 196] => 1.60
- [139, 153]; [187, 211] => 1.65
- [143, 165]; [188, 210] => 1.88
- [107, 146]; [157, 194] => 1.13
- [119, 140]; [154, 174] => 0.80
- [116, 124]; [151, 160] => 0.59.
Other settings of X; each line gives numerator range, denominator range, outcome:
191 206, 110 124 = 1.24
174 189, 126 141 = 1.38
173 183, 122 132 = 1.28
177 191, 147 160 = 2.16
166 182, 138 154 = 1.50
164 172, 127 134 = 0.92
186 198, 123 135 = 1.33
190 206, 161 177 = 1.33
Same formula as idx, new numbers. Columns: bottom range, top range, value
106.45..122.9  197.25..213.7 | 1.17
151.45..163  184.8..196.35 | 2.21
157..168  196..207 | 1.74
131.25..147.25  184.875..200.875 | 1.47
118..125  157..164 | 0.63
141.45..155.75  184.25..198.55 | 1.88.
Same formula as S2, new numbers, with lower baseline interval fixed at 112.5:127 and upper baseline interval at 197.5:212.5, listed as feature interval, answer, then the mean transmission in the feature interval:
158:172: 4.02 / 78.7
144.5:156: 4.39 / 66.3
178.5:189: -1.94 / 135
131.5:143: 1.38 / 91.9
